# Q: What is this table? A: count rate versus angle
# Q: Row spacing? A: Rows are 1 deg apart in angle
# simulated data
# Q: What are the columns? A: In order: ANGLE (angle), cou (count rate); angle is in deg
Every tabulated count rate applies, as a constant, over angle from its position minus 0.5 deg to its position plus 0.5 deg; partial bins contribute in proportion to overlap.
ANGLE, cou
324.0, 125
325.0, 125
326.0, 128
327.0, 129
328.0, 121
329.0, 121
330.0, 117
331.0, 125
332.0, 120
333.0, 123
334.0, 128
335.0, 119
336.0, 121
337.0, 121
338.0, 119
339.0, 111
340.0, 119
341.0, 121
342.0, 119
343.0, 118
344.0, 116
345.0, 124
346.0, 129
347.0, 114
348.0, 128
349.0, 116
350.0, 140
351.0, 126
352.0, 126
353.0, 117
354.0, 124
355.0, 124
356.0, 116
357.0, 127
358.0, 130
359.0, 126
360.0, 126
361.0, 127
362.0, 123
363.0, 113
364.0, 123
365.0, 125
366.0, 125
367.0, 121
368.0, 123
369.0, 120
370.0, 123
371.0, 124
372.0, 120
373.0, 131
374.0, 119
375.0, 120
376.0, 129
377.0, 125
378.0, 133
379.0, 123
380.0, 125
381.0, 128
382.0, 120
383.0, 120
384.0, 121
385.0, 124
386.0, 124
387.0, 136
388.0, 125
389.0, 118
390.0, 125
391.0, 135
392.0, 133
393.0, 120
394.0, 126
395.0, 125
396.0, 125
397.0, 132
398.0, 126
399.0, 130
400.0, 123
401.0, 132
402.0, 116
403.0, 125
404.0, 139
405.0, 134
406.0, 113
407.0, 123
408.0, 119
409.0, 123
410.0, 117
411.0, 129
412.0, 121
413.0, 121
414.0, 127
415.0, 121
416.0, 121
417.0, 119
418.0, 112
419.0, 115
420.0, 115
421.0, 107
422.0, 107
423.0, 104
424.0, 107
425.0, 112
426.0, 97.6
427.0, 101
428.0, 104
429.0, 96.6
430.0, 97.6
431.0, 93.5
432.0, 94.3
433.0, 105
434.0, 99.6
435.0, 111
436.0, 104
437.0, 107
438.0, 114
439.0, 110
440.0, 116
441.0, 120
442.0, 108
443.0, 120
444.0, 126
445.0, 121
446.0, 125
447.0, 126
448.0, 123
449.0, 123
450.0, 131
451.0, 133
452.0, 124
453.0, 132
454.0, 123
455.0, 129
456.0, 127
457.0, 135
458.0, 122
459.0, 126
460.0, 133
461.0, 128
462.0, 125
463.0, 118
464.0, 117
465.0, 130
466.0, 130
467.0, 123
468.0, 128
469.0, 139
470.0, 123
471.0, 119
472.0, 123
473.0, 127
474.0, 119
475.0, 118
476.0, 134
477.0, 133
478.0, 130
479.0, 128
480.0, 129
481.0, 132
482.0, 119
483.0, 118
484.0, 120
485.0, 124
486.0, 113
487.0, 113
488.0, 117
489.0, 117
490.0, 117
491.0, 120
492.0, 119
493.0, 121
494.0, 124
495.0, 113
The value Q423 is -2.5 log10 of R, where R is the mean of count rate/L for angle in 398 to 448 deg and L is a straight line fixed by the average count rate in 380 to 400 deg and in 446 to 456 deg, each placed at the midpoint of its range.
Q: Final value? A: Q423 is 0.10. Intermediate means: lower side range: 126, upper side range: 127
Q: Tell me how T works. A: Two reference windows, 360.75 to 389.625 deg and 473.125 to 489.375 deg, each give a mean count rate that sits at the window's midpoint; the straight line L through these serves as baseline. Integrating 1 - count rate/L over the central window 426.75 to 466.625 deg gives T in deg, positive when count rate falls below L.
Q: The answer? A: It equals 1.7 deg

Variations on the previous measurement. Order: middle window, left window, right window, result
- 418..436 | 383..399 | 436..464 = 2.9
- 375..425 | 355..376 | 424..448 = -2.7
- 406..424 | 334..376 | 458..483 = 1.0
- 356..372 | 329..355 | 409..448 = -0.6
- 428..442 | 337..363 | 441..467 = 2.2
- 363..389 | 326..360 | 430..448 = -1.1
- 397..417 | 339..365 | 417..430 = -2.5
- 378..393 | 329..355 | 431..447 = -1.1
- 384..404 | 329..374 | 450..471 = -0.4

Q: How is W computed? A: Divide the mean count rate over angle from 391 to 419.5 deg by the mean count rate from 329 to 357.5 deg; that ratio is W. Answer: 1.02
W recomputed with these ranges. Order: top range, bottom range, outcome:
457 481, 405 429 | 1.10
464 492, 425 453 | 1.10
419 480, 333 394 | 0.96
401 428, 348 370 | 0.95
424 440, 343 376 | 0.84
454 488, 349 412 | 1.00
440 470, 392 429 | 1.05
